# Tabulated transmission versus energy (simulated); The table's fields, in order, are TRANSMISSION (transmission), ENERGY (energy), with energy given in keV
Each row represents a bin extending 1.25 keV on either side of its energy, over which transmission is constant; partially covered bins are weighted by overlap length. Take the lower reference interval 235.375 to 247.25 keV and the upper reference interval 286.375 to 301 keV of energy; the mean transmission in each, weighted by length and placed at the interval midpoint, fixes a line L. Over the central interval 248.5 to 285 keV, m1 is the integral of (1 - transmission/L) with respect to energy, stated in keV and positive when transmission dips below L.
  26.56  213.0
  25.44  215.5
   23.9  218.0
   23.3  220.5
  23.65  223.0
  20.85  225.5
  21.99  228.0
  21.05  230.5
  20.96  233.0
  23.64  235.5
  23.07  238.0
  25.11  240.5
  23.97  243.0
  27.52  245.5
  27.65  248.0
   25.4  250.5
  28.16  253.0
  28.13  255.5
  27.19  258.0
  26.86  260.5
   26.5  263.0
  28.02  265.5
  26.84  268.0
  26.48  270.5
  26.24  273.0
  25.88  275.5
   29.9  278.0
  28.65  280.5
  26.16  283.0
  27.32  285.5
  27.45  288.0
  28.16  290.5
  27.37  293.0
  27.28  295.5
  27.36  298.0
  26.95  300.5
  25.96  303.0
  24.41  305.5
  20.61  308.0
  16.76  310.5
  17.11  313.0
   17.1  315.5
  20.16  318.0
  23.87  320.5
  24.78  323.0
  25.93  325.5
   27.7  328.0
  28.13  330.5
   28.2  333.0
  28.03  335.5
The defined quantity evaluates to -1.5 keV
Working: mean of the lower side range 24.9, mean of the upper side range 27.5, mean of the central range 27.2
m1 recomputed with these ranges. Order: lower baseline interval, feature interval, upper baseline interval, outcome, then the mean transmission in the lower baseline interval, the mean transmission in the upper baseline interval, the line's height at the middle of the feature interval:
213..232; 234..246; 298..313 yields -0.71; 23.1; 22.8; 23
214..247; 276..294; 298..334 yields -3.28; 23.5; 23.5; 23.5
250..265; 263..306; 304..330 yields -3.98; 27.2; 22.1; 24.9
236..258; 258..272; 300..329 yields -1.01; 26.1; 22.5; 25.1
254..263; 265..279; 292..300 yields 0.08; 27.3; 27.3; 27.3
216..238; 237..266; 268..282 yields -1.67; 22.6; 27.4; 25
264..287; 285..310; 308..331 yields -1.25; 27.3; 22.1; 24.7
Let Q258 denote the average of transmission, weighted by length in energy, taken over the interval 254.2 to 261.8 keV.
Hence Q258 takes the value 27.4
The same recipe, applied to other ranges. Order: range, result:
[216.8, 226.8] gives 22.9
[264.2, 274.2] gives 26.9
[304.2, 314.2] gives 19.8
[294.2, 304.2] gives 26.9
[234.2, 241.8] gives 23.9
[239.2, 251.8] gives 25.9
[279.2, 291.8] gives 27.6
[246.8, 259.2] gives 27.3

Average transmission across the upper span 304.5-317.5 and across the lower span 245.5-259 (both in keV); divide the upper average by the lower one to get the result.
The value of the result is 0.70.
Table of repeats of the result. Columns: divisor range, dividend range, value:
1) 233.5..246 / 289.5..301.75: 1.13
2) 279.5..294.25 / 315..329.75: 0.86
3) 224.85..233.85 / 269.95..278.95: 1.27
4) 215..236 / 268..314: 1.13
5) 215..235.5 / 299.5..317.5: 0.94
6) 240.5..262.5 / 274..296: 1.03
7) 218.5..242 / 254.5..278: 1.19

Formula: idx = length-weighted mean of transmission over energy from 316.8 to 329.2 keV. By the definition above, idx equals 24.5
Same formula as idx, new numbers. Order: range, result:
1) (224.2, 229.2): 21.4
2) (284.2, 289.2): 27.4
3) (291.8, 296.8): 27.3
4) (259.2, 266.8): 27.1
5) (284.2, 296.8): 27.5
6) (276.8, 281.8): 29.2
